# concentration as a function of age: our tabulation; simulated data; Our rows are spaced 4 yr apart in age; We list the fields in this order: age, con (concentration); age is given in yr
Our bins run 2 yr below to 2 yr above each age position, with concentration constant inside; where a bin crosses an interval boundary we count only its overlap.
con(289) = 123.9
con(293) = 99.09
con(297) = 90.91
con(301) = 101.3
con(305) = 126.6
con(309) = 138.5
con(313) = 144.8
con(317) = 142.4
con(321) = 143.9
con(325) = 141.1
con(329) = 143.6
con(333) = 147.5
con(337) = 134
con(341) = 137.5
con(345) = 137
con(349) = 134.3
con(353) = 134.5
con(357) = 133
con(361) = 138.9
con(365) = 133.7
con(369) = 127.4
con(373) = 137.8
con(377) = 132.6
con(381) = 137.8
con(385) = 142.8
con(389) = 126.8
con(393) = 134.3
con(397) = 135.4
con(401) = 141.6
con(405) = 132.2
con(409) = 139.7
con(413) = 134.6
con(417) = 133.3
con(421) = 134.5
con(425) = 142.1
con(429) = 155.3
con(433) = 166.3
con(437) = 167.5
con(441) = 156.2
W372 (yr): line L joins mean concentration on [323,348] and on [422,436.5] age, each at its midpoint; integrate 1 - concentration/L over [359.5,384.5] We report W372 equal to 1.8 yr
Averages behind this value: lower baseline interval 140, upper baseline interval 155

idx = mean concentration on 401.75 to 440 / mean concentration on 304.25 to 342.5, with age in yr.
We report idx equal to 1.0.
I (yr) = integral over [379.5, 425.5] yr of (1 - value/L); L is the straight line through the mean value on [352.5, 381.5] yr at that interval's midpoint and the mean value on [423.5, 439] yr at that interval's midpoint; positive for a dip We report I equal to 3.5 yr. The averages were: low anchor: 134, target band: 136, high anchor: 158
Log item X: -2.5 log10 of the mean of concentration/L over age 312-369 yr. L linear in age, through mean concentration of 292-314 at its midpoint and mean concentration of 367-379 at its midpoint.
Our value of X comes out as -0.11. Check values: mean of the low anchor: 116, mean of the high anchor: 133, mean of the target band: 139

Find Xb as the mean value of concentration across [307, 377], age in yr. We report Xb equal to 138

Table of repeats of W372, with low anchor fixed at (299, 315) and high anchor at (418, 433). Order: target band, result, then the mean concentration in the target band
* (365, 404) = 1.35 yr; 135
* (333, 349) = -0.51 yr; 137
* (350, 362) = 0.03 yr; 135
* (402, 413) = 0.55 yr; 136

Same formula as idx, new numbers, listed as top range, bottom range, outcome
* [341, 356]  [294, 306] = 1.30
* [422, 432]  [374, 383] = 1.10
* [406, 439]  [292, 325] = 1.17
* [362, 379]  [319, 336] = 0.93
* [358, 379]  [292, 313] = 1.16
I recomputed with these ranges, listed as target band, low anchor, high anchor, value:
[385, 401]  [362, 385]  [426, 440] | 0.98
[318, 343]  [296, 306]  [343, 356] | -3.64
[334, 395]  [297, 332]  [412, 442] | 2.20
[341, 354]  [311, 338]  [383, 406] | 0.44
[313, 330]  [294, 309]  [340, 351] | -2.94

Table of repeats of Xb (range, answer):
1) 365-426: 135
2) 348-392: 135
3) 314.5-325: 143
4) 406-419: 136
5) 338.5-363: 136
